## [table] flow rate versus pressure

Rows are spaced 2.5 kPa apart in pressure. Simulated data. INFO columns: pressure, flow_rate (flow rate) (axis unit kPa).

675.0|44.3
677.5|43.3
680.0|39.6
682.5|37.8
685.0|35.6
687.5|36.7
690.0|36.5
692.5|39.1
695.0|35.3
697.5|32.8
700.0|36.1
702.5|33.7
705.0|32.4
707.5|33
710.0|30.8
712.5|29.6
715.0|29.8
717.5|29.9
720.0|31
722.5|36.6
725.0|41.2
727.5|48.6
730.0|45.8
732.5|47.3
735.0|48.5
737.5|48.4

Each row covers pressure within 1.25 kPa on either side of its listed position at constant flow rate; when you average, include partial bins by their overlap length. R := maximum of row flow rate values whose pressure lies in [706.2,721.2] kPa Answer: 33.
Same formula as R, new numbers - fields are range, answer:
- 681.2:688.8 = 37.8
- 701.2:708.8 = 33.7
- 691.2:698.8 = 39.1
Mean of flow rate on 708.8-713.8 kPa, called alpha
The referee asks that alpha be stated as 30.2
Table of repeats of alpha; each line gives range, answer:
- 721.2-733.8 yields 43.9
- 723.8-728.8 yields 44.9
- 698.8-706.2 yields 34.1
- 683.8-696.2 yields 36.6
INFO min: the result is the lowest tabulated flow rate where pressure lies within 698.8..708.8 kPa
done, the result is 32.4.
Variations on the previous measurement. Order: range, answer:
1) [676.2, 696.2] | 35.3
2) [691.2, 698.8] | 32.8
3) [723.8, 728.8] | 41.2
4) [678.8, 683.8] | 37.8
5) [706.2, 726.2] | 29.6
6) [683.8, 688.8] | 35.6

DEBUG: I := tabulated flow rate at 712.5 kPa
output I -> 29.6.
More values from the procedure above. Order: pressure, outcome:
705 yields 32.4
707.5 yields 33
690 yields 36.5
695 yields 35.3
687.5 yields 36.7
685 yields 35.6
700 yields 36.1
